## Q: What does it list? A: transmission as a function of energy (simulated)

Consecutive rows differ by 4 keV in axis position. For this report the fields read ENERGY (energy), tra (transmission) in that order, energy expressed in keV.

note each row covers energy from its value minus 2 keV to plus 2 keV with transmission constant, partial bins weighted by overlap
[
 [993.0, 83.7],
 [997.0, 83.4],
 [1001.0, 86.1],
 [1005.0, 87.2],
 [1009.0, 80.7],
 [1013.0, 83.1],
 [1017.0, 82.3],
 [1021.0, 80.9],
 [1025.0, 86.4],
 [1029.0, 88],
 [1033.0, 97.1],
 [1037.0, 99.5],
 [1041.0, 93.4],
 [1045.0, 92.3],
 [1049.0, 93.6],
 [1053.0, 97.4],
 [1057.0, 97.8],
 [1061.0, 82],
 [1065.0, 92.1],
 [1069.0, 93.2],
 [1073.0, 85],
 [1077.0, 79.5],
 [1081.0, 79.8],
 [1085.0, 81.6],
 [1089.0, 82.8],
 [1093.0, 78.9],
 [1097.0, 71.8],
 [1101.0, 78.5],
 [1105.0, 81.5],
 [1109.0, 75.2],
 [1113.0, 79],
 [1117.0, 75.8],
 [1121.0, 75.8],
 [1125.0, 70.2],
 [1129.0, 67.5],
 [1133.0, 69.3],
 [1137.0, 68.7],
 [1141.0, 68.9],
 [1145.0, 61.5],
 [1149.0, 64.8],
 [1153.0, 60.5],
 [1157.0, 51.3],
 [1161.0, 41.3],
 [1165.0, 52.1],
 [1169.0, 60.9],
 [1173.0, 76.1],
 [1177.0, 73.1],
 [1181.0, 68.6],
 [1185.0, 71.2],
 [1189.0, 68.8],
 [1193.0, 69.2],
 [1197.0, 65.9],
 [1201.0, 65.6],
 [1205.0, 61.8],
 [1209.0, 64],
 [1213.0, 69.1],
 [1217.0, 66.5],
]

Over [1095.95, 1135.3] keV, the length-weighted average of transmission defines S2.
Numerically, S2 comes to 74.5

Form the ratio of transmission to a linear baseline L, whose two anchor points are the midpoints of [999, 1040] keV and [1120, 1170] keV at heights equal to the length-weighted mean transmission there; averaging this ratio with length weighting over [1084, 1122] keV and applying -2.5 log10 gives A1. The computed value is -0.11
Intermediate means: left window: 87.3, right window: 62.3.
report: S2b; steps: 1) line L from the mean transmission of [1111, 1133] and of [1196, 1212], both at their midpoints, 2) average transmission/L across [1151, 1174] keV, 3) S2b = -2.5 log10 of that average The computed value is 0.221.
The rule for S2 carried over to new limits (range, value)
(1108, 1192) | 66.6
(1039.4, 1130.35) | 82.9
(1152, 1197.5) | 63.2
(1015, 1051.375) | 90.5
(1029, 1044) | 95.2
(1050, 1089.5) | 87.4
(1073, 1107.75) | 79.5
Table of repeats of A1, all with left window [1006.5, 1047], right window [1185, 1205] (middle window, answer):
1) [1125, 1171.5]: 0.195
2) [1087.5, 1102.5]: 0.027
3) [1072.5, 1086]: 0.009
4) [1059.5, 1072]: -0.071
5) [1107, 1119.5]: 0.012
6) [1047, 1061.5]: -0.108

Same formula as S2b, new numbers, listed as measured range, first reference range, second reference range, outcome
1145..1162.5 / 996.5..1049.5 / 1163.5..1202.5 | 0.27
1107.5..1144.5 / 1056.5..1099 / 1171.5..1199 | 0.09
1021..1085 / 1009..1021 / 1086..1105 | -0.12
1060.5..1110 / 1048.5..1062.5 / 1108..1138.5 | 0.03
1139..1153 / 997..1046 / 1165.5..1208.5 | 0.13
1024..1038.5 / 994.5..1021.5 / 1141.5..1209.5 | -0.15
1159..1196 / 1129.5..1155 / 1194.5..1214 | 0.01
